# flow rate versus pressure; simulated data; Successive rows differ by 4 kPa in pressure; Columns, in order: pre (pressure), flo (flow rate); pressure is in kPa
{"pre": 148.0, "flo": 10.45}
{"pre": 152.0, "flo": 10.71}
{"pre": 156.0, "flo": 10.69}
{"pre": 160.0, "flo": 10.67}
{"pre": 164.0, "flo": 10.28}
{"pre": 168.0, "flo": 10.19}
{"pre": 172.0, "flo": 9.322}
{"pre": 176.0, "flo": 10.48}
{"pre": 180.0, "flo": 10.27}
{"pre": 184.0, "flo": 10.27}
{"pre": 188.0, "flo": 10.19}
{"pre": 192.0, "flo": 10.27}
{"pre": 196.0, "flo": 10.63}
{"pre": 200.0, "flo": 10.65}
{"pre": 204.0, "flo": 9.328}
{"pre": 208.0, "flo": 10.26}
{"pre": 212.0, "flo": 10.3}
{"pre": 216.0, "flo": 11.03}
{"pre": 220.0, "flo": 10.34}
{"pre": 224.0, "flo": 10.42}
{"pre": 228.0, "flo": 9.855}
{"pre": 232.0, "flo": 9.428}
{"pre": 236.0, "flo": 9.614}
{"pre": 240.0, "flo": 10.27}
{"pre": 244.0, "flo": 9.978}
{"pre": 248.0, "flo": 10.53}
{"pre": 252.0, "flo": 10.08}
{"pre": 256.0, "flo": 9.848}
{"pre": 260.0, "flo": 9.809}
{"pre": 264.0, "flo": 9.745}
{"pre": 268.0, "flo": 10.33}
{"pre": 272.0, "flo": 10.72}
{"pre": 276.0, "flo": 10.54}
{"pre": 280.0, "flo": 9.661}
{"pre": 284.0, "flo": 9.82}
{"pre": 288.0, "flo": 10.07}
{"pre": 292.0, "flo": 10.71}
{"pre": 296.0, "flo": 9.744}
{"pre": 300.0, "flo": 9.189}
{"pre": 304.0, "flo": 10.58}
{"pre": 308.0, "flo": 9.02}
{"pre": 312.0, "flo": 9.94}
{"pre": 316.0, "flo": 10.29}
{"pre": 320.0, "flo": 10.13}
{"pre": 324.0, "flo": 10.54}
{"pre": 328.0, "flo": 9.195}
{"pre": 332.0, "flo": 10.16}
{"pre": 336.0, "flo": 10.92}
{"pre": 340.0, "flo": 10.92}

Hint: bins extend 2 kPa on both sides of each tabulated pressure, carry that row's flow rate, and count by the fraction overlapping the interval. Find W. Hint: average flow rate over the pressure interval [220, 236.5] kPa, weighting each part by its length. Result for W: 9.91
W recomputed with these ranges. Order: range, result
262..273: 10.2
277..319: 9.92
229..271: 9.98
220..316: 10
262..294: 10.2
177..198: 10.3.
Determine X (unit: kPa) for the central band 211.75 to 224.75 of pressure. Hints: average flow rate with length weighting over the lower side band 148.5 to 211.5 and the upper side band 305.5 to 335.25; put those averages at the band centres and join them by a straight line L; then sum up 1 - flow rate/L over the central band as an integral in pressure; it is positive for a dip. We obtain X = -0.5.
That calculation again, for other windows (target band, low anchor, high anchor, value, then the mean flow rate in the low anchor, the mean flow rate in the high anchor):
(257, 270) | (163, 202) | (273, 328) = 0.2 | 10.3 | 10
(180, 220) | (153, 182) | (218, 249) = -0.6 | 10.3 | 10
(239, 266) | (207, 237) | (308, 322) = 0.2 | 10.2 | 9.96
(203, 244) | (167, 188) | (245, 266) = -0.2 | 10.1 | 10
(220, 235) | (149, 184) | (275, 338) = 0.4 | 10.3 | 10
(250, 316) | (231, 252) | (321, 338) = 0.6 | 10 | 10.2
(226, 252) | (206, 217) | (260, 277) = 1.0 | 10.5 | 10.3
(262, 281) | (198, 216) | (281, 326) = -0.3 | 10.2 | 10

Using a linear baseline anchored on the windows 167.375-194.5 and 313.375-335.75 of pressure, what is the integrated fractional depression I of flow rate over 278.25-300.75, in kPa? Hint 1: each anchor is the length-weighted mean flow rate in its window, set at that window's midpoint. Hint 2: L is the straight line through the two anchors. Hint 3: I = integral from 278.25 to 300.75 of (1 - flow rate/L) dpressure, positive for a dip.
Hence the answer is 0.5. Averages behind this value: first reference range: 10.1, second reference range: 10.1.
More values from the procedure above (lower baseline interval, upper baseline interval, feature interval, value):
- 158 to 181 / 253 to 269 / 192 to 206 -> -0.1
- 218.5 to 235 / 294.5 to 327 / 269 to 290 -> -0.5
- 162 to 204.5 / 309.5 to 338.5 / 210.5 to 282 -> 0.3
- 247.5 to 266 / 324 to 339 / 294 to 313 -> 0.8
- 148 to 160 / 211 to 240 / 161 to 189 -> 0.9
